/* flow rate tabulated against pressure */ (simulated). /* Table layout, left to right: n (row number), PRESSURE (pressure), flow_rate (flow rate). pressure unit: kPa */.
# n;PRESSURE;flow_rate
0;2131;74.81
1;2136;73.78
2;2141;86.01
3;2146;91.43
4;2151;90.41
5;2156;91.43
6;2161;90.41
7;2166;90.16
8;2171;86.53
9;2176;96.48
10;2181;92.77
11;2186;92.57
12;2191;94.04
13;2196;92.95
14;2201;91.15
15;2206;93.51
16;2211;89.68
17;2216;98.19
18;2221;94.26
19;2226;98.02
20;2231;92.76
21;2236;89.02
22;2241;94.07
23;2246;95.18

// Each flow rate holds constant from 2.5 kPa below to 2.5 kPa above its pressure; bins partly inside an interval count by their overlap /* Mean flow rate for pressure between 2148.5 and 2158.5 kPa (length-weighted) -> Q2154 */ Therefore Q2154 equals 90.9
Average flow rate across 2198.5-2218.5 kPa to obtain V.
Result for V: 93.1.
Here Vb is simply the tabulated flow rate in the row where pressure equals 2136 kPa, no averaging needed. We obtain 73.78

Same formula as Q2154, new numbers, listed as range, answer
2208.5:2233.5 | 94.6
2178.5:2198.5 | 93.1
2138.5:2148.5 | 88.7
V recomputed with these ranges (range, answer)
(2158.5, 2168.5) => 90.3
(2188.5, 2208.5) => 92.9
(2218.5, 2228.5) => 96.1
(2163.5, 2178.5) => 91.1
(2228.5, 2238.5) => 90.9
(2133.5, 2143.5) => 79.9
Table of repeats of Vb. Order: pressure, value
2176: 96.48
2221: 94.26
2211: 89.68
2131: 74.81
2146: 91.43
